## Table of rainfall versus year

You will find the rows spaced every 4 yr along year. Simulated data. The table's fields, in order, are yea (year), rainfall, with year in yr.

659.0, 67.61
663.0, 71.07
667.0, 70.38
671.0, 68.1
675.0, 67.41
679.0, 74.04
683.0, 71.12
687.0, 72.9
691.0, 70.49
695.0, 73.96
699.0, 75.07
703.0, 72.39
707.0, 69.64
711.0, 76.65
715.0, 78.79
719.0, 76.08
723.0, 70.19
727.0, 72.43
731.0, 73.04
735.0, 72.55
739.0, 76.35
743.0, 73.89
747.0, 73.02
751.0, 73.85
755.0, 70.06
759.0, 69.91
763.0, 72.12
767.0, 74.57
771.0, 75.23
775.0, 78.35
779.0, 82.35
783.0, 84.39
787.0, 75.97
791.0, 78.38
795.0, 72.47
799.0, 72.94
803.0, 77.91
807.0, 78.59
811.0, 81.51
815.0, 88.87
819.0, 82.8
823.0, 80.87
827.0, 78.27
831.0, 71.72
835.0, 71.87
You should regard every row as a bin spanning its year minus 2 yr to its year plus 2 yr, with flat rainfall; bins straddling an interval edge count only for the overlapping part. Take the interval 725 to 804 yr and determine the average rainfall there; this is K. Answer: 75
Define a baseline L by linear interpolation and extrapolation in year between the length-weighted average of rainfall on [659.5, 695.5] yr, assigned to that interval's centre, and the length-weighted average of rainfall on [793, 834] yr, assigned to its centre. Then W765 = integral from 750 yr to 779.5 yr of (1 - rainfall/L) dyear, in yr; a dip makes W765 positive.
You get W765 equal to 0.6 yr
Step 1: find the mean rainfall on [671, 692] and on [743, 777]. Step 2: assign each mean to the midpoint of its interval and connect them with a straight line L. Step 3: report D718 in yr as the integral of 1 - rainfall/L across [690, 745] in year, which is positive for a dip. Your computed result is -1.3 yr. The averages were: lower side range 70.9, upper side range 73.4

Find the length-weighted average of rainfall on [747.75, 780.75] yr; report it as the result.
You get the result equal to 74.4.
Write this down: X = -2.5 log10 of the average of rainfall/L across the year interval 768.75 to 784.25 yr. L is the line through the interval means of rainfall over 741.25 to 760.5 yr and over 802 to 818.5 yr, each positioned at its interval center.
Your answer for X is -0.05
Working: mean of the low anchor 72.2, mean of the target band 79.8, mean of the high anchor 82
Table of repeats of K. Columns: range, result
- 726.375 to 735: 72.7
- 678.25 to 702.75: 72.8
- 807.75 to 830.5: 81.5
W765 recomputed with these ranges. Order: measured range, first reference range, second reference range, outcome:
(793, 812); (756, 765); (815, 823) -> 0.90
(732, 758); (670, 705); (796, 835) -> 0.61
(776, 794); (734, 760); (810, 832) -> -0.62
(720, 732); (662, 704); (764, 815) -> 0.33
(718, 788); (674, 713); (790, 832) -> 0.95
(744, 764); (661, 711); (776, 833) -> 1.05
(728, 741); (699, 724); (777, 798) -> 0.28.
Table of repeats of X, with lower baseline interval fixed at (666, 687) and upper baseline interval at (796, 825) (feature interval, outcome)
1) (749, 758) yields 0.06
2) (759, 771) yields 0.06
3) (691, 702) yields -0.03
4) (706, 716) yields -0.03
